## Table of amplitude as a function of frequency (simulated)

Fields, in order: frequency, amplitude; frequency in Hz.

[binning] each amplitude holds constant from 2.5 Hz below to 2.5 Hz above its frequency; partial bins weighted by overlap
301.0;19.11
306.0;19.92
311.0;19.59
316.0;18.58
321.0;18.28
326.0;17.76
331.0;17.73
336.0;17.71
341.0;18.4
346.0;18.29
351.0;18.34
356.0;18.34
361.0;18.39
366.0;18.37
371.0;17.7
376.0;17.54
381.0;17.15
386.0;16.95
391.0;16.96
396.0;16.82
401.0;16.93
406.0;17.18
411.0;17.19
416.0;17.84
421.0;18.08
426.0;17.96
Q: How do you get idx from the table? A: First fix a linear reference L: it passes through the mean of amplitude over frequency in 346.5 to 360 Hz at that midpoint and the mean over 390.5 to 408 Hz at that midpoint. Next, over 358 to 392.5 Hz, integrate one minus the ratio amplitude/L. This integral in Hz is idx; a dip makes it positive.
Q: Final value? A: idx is 0.2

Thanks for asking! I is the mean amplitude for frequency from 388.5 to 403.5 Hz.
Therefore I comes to 16.9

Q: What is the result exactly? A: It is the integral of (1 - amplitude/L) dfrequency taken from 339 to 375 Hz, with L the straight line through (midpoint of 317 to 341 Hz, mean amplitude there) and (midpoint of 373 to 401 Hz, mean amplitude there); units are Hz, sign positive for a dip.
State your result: -1.4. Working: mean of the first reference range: 18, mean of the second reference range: 17.1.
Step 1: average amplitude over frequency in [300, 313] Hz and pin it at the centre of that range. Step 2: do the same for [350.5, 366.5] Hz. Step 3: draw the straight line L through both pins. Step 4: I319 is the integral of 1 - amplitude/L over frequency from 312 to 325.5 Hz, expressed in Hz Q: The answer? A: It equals 0.6 Hz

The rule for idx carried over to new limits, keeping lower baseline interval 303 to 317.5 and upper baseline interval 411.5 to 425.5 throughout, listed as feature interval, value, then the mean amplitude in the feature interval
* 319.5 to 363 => 1.9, 18.1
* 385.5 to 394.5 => 0.7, 16.9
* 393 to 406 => 0.8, 16.9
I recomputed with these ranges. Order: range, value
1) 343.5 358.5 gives 18.3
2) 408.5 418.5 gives 17.5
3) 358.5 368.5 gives 18.4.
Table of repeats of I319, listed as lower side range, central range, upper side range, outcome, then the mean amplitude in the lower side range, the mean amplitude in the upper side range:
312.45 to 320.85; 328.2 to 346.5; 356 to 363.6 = 0.5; 18.6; 18.4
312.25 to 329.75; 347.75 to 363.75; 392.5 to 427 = -0.4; 18.3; 17.4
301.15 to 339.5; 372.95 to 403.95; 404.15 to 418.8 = 1.1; 18.5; 17.4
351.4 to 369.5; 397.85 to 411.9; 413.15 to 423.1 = 0.7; 18.3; 17.9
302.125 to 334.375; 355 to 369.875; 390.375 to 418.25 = -0.4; 18.6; 17.2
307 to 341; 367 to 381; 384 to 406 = -0.2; 18.4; 16.9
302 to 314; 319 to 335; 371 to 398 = 0.9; 19.6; 17.1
